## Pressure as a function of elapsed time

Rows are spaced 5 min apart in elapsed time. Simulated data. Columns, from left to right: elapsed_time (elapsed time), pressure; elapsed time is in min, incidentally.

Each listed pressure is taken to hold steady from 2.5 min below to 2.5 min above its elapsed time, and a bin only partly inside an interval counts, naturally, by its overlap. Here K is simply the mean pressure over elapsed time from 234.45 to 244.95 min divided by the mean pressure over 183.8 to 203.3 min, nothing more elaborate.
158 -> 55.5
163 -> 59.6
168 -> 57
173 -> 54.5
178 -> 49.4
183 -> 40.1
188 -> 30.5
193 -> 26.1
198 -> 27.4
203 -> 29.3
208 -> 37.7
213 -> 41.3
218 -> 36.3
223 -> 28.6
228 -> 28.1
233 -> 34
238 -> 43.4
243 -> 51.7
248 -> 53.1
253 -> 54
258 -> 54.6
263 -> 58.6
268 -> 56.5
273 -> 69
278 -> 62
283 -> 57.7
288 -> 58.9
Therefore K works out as 1.6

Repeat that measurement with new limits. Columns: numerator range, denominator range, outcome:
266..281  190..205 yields 2.26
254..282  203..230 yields 1.75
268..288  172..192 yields 1.48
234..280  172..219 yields 1.50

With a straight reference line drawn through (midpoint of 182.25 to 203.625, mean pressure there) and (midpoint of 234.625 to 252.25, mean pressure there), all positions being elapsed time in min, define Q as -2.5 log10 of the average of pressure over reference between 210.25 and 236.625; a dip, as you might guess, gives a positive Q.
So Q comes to 0.20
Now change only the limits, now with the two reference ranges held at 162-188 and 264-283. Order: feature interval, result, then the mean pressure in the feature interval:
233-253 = 0.203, 48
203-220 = 0.407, 37.2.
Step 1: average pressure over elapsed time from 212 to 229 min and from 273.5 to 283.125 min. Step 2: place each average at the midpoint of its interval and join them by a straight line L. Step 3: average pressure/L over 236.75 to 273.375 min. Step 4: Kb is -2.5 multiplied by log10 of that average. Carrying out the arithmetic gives -0.08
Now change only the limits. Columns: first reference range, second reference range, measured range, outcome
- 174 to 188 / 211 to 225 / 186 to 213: 0.24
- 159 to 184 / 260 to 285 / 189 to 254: 0.46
